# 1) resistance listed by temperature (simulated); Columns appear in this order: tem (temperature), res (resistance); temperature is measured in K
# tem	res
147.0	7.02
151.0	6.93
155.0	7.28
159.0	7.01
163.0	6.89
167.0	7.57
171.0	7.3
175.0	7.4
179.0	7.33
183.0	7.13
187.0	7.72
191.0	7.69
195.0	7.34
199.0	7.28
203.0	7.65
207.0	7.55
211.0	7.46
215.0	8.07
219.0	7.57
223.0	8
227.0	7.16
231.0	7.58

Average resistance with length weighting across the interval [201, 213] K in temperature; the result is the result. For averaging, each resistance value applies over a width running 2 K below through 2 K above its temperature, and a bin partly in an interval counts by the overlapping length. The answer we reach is 7.55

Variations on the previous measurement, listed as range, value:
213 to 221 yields 7.82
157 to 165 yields 6.95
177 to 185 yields 7.23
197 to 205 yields 7.46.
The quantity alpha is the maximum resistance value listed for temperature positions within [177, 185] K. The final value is 7.33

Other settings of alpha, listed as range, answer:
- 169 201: 7.72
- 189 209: 7.69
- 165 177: 7.57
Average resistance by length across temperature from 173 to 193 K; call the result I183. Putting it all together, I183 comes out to 7.45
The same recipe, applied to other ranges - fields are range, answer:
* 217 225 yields 7.79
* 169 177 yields 7.35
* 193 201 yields 7.31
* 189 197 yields 7.52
